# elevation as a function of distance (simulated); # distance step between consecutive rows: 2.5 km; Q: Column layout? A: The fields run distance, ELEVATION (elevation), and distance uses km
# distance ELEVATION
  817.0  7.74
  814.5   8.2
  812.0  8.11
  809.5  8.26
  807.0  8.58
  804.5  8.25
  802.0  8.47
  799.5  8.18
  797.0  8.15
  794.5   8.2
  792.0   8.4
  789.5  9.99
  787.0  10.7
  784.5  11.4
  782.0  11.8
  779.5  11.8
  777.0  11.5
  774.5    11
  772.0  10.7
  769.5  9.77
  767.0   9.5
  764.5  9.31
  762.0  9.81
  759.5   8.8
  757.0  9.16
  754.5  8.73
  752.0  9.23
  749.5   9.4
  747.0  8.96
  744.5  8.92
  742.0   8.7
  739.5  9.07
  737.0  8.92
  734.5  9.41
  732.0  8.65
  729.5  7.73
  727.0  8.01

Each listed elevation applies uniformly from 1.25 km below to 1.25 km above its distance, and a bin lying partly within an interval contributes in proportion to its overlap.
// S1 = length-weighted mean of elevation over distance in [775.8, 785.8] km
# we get 11.6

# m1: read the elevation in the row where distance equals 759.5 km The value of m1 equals 8.8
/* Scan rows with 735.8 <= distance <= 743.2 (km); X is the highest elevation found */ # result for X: 9.07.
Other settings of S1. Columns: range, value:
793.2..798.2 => 8.18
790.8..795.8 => 8.3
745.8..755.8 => 9.08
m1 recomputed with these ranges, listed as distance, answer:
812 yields 8.11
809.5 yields 8.26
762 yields 9.81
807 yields 8.58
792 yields 8.4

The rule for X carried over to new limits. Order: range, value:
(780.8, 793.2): 11.8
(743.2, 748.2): 8.96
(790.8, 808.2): 8.58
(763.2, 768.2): 9.5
